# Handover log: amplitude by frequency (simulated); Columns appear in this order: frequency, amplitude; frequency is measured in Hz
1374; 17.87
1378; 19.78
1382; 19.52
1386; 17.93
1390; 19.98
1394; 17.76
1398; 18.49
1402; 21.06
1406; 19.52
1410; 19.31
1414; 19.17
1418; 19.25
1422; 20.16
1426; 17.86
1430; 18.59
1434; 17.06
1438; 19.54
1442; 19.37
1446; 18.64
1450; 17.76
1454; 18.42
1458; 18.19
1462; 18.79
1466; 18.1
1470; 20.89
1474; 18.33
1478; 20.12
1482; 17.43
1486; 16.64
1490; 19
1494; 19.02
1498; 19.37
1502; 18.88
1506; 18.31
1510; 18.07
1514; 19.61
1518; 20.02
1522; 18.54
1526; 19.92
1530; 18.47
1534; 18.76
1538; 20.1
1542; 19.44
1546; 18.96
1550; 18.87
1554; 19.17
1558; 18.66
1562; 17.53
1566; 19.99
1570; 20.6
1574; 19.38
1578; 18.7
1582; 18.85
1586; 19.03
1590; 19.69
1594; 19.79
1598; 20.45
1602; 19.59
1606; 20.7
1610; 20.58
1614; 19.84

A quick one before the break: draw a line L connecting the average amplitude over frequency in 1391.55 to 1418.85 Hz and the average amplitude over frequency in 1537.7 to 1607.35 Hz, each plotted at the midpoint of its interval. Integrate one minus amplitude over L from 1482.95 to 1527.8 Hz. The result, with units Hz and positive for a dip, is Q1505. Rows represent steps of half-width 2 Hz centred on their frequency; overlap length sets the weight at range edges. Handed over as 1.2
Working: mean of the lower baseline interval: 19.2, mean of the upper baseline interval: 19.4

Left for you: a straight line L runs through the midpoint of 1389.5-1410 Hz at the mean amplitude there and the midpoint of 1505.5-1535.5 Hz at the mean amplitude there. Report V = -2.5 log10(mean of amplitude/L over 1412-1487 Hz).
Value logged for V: 0.03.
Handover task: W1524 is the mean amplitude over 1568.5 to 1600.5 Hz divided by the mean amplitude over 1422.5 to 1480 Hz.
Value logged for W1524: 1.0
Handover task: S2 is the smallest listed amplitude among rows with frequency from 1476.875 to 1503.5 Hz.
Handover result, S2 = 16.64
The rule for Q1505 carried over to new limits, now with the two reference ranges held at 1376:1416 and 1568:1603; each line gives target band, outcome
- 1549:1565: 0.73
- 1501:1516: 0.56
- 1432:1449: 0.64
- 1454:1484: 0.87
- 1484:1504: 0.86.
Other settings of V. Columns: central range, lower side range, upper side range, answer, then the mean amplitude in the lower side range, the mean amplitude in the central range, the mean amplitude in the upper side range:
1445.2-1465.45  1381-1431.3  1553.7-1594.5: 0.05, 19.1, 18.3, 19.2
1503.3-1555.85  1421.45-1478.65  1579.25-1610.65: 0.01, 18.7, 19.1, 19.8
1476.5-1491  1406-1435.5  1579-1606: 0.06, 18.9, 18.2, 19.6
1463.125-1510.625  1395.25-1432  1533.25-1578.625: 0.03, 19.2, 18.7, 19.2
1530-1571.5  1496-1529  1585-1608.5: 0.02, 19.1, 19.2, 19.9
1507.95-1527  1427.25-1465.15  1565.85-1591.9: -0.01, 18.5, 19.2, 19.4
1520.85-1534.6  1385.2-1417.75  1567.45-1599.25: 0.03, 19.2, 19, 19.5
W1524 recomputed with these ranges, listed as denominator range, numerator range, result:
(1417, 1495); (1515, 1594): 1.03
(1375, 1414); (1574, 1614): 1.02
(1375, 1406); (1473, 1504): 0.97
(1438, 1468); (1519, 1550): 1.03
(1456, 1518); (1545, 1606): 1.03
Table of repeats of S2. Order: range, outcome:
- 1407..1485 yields 17.06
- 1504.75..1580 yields 17.53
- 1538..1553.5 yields 18.87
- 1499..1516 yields 18.07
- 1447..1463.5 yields 17.76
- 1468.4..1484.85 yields 17.43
